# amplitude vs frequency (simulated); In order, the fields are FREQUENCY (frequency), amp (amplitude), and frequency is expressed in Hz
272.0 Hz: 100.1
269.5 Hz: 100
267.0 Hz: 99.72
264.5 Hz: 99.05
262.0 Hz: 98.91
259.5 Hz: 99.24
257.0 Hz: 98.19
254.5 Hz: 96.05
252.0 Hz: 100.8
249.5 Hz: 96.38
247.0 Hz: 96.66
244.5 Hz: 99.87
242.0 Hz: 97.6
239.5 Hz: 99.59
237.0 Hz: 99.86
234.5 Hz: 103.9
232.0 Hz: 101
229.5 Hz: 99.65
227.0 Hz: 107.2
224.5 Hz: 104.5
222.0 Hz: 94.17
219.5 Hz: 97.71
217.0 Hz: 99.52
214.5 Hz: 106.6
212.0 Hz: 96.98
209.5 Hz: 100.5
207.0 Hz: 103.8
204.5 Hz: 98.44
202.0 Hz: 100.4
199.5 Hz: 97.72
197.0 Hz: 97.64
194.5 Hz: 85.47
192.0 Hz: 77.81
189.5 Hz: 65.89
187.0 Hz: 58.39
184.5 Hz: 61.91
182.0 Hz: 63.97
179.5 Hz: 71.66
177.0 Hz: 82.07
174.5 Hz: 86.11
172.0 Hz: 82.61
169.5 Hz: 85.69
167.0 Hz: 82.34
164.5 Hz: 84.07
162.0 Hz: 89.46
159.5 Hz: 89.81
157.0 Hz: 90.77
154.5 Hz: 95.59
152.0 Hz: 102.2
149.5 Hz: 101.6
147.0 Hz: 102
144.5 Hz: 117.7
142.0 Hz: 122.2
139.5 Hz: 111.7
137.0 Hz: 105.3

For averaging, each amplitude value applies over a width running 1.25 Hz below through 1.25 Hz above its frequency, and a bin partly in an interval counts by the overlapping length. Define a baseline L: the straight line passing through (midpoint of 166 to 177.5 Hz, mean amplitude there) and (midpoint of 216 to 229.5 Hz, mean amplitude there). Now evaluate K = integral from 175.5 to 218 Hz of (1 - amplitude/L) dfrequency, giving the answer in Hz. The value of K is 2.8 Hz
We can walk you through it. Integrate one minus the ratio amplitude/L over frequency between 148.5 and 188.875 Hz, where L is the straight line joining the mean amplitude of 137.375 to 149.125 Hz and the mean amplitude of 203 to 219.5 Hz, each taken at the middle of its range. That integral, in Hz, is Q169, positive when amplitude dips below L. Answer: 9.5 Hz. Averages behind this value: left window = 112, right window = 101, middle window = 82.6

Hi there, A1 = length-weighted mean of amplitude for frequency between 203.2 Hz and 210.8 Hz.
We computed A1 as 101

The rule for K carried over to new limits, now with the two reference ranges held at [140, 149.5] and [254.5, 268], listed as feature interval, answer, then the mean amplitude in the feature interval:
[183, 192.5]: 3.7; 65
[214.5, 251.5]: 0.7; 100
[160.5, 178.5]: 4.1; 84.5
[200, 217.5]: 0.7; 101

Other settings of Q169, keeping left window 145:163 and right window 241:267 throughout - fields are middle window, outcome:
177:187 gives 3.12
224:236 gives -0.62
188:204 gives 1.64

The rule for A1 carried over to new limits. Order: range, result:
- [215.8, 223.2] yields 97.1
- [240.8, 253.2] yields 98.3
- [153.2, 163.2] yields 91.5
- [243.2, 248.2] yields 98.3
